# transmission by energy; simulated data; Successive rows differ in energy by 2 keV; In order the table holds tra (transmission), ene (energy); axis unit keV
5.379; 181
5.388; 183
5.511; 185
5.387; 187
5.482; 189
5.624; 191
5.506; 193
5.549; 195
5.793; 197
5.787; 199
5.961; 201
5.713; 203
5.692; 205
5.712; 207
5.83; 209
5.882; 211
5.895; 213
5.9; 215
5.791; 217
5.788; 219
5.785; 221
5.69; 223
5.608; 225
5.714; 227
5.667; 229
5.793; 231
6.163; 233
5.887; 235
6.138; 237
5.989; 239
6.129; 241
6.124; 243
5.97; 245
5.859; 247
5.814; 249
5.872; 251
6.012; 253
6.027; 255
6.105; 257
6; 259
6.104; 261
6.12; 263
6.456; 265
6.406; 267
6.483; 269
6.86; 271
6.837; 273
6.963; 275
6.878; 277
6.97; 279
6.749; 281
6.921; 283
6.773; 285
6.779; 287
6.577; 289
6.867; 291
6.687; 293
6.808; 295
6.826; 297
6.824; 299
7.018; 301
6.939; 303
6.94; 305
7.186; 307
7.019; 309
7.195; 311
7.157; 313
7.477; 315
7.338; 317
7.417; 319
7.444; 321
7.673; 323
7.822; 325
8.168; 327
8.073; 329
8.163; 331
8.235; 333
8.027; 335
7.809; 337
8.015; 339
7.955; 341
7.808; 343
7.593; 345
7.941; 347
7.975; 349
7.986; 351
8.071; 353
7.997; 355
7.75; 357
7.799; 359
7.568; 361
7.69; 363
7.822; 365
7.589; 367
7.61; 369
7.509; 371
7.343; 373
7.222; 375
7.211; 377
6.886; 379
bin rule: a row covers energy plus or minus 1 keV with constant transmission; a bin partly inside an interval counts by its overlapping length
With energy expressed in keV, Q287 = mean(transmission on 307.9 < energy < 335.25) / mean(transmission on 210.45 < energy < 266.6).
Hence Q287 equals 1.29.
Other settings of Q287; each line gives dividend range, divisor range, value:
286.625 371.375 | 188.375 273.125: 1.27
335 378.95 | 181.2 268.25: 1.32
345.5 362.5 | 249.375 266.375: 1.29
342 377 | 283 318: 1.11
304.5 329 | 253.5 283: 1.14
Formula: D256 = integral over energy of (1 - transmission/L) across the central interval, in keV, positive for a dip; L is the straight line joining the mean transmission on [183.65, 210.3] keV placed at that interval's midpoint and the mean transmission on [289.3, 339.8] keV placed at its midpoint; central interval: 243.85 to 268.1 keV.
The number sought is 1.7 keV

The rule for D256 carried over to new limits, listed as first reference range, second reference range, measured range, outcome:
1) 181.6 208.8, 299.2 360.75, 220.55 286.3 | 3.0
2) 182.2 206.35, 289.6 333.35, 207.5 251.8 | 1.8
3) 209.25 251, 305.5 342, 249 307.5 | 1.7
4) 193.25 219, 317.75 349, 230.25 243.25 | 0.5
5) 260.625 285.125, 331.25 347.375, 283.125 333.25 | 0.8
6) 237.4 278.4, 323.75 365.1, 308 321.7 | 0.1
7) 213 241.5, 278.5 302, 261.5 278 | -0.3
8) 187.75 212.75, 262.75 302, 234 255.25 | 1.0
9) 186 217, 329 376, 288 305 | 0.5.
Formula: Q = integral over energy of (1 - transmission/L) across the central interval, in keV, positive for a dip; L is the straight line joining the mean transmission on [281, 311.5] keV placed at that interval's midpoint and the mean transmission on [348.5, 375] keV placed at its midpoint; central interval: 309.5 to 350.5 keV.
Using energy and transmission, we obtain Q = -2.5 keV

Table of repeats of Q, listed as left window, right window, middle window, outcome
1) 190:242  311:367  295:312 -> 0.6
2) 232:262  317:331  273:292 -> 0.0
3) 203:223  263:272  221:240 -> 0.6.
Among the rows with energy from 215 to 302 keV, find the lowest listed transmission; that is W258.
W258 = 5.608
